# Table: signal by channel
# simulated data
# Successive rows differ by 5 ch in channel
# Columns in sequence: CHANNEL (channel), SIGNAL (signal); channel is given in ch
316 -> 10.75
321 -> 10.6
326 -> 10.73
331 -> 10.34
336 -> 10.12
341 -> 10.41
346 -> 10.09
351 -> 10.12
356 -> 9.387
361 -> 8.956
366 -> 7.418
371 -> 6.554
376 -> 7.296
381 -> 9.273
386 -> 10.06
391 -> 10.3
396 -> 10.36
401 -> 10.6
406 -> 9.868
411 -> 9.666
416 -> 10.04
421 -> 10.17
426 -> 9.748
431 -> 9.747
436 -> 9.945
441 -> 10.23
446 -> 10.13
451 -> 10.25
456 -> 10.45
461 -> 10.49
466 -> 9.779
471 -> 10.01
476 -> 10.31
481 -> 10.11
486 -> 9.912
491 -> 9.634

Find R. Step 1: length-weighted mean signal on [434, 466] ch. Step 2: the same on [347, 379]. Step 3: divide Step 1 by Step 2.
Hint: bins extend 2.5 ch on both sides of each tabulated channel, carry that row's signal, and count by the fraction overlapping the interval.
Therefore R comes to 1.22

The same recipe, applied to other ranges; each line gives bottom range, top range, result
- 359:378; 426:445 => 1.32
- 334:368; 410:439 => 1.04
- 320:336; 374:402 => 0.92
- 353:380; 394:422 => 1.26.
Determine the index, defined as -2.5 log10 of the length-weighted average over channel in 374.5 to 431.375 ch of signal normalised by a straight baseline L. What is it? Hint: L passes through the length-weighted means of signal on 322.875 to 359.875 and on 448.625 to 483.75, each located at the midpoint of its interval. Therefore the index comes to 0.04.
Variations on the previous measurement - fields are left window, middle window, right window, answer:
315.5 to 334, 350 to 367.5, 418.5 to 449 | 0.162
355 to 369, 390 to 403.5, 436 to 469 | -0.148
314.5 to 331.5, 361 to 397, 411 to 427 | 0.176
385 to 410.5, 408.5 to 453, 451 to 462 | 0.036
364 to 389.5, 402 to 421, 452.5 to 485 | -0.115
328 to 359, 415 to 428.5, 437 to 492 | 0.014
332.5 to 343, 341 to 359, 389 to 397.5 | 0.039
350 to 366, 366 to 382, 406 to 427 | 0.235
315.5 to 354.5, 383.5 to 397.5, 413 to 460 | -0.003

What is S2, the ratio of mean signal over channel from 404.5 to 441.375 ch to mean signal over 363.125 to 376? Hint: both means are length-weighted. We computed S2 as 1.4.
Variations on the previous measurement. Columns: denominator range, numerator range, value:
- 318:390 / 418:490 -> 1.07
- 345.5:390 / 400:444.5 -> 1.14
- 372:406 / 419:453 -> 1.05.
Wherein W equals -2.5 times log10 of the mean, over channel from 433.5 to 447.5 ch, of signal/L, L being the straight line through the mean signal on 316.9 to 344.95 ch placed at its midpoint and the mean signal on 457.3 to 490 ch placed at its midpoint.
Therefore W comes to 0.01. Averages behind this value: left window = 10.4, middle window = 10.1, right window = 10.1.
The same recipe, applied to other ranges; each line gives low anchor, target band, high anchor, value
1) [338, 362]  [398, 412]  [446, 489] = -0.01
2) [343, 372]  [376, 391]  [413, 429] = 0.00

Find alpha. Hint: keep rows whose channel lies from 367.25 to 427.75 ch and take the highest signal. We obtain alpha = 10.6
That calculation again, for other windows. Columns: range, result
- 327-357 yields 10.41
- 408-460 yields 10.45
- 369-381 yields 9.273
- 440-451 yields 10.25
